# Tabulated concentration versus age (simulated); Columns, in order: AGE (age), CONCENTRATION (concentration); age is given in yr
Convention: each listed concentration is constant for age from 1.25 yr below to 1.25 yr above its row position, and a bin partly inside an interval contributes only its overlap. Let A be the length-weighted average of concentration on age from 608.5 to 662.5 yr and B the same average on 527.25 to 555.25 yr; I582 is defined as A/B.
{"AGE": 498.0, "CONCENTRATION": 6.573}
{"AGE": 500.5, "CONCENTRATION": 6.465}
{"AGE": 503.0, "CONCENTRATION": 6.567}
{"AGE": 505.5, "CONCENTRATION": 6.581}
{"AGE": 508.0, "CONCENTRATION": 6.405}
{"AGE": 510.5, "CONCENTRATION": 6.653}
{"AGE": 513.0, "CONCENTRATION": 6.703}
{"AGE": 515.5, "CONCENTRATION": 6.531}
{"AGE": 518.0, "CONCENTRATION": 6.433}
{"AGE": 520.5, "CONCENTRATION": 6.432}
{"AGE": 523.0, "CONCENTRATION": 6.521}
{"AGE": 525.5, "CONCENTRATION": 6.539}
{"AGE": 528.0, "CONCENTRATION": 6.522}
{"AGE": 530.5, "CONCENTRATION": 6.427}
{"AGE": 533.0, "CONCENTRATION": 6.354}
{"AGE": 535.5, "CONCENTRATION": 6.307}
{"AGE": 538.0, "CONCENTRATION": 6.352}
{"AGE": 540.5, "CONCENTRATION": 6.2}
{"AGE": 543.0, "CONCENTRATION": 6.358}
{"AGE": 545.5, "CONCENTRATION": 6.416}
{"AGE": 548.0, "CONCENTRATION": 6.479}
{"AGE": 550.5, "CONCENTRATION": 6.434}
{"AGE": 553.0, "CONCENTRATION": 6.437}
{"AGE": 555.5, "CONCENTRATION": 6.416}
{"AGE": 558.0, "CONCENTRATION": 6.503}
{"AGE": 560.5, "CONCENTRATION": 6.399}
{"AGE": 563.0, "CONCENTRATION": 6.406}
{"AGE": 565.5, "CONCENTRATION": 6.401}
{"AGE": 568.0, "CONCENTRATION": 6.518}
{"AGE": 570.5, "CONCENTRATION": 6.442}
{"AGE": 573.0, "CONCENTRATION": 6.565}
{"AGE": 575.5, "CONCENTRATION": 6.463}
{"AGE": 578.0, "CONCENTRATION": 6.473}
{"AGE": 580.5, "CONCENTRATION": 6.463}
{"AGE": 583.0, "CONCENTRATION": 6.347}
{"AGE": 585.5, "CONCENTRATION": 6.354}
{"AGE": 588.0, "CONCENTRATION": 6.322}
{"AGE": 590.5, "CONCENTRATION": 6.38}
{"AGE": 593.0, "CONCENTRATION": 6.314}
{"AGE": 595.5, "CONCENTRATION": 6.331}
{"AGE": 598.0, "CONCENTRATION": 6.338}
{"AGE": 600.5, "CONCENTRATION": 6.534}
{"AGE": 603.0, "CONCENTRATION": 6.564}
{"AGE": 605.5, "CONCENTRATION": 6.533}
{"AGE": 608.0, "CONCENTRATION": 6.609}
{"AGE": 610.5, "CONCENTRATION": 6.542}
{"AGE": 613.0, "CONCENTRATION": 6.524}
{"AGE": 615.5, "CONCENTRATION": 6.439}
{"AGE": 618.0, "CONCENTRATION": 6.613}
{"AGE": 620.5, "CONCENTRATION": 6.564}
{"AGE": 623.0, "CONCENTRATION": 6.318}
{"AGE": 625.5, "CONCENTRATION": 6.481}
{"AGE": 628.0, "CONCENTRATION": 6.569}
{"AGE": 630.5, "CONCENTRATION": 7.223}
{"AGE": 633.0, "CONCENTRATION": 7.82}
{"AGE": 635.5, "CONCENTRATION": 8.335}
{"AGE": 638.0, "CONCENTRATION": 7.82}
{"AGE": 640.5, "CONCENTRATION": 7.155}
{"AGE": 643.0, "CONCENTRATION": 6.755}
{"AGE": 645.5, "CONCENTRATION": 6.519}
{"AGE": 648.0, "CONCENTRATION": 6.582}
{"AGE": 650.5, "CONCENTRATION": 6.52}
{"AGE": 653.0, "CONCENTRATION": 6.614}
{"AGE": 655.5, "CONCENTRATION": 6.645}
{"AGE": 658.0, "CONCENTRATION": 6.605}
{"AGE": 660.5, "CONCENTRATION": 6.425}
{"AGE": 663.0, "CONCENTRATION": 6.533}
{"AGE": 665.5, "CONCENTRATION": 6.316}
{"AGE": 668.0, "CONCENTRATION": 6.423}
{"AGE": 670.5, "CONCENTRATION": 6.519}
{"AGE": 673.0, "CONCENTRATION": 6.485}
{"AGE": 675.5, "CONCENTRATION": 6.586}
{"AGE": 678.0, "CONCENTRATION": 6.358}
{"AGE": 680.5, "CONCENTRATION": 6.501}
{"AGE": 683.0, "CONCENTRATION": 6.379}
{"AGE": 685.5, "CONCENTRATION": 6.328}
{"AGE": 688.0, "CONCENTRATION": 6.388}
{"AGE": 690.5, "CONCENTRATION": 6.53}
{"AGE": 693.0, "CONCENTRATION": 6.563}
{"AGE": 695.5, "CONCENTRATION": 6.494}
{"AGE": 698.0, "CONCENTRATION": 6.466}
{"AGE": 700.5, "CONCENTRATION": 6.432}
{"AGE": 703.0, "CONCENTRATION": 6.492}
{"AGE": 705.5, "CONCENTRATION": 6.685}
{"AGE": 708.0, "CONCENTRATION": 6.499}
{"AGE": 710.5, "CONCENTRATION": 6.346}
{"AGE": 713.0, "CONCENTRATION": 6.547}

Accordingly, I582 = 1.07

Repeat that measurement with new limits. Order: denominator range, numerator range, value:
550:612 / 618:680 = 1.05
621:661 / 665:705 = 0.94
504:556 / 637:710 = 1.02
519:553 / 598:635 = 1.04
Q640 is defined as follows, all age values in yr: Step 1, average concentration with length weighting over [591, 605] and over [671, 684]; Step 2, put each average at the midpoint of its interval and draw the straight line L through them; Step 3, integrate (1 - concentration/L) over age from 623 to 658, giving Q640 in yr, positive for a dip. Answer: -2.8 yr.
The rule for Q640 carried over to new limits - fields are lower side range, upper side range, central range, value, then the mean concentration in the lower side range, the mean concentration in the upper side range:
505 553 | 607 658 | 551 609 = 1.73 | 6.45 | 6.83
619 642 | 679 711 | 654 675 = 0.88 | 7.13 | 6.47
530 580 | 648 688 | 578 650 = -2.60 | 6.42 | 6.48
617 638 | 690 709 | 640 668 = 1.10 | 7.04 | 6.52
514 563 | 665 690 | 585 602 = 0.15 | 6.43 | 6.43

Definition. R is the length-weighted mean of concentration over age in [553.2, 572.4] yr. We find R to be 6.44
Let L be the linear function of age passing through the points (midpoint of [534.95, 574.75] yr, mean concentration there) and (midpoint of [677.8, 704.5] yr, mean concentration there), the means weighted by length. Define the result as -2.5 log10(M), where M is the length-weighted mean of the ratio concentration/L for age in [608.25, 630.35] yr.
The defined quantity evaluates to -0.02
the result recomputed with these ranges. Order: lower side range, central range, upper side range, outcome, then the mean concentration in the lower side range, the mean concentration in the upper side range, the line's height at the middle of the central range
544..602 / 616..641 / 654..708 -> -0.10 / 6.42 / 6.48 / 6.45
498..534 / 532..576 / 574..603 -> 0.01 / 6.51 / 6.4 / 6.45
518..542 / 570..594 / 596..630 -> 0.01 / 6.41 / 6.52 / 6.48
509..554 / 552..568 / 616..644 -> 0.03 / 6.45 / 7.05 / 6.62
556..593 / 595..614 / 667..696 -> -0.01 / 6.43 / 6.46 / 6.44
